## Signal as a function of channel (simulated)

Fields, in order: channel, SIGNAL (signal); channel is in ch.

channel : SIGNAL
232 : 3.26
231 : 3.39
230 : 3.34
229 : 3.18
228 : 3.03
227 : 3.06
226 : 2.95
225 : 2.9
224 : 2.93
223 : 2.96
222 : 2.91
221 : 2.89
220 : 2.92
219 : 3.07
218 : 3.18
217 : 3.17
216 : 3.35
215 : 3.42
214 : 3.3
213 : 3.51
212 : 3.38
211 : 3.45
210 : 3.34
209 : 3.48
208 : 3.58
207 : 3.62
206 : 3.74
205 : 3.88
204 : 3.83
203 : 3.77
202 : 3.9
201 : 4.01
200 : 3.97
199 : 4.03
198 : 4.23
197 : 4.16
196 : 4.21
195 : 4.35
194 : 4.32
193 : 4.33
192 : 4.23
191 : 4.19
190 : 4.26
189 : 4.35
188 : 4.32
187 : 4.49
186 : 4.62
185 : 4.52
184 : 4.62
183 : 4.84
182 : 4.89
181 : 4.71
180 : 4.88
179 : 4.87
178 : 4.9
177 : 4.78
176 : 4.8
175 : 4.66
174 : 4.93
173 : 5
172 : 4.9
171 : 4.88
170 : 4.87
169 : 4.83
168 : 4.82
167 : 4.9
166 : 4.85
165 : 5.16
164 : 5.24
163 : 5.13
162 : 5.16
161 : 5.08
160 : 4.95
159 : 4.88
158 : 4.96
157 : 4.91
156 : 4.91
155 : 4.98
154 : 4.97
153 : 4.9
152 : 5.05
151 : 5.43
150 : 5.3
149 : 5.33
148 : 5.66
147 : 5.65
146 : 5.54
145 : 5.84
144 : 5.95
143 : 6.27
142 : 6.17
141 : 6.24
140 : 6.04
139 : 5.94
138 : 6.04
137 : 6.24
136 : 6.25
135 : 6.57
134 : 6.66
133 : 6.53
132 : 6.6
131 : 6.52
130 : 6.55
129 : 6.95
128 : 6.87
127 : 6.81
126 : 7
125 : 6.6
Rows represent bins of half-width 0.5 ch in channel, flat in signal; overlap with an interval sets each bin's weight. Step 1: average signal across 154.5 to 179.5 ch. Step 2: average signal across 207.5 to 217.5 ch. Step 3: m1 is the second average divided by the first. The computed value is 0.7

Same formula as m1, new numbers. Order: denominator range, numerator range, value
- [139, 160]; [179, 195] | 0.83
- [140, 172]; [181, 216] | 0.77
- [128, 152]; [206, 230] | 0.53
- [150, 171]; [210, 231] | 0.63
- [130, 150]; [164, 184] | 0.80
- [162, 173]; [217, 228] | 0.60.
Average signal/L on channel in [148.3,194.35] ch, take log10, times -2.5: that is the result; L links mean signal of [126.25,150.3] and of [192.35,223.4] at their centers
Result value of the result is 0.03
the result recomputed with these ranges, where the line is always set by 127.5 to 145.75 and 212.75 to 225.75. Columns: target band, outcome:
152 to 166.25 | 0.09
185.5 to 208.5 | -0.03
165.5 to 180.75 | 0.01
